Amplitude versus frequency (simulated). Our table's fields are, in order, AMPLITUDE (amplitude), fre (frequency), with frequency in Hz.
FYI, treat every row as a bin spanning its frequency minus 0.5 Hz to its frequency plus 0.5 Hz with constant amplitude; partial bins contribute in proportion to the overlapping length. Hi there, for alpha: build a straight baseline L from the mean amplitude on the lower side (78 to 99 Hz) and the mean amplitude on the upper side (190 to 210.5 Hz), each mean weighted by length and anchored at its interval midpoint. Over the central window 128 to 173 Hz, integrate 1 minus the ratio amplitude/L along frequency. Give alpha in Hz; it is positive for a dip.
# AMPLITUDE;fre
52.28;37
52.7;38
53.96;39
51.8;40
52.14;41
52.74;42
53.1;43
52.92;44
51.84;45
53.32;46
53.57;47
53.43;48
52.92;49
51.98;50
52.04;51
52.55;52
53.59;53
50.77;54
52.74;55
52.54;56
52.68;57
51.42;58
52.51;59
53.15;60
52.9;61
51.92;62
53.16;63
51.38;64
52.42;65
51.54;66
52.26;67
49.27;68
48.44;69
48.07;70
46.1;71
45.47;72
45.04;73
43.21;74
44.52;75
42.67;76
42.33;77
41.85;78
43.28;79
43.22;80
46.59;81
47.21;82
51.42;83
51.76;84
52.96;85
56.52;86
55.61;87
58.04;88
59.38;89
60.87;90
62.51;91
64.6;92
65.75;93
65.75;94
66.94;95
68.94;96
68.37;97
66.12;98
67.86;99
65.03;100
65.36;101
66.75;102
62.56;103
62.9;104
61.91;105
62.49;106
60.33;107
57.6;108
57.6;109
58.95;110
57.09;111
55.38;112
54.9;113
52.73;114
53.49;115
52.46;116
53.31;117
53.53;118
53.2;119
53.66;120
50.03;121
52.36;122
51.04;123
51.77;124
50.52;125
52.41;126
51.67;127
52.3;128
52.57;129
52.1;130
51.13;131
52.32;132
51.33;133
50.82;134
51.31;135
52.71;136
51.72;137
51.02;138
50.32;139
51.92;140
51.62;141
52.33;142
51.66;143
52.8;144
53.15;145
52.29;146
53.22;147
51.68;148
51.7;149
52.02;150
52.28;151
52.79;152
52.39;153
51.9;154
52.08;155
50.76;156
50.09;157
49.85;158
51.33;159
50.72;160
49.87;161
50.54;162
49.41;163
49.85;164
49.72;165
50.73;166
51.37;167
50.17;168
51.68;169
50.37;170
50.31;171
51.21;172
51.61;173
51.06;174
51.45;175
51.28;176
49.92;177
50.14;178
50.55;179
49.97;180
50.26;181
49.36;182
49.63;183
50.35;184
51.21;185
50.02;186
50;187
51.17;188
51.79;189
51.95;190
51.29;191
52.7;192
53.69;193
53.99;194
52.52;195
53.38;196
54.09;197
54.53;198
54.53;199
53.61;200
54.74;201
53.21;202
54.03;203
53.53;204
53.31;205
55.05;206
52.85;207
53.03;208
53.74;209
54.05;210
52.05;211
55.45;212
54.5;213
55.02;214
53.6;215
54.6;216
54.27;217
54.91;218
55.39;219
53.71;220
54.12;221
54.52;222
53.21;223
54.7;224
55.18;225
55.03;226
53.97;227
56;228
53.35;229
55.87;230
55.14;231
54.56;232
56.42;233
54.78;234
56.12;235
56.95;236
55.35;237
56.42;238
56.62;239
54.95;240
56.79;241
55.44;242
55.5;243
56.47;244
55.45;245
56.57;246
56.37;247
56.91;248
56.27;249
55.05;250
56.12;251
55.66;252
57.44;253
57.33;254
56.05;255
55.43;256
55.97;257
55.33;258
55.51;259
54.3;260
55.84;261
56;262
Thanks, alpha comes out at 3.2 Hz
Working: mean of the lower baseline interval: 57.7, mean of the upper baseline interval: 53.6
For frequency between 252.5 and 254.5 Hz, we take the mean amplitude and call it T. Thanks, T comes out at 57.4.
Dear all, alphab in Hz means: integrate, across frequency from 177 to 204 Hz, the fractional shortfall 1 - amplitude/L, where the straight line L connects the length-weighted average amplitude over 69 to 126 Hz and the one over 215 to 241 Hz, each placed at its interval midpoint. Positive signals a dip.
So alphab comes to 1.52 Hz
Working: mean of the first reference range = 55.3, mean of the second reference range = 55.1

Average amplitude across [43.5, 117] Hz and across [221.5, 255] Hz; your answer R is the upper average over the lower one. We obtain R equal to 1.0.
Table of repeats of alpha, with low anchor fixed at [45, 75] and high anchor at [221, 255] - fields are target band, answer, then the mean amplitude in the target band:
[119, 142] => 0.48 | 51.7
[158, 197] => 2.21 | 51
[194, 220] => 0.39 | 54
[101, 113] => -1.87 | 60.3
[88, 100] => -3.02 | 64.9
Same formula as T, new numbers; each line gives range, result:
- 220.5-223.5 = 53.9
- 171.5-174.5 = 51.3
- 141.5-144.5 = 52.3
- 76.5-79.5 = 42.5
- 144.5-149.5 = 52.4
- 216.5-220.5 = 54.6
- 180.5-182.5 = 49.8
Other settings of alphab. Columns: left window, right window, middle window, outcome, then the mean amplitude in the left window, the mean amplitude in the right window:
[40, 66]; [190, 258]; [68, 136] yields -1.9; 52.5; 54.8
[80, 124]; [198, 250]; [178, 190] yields 1.2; 58.2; 54.9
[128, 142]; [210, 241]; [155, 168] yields 0.5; 51.7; 54.9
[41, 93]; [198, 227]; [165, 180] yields 0.7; 51.4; 54.1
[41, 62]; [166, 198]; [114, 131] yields -0.1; 52.6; 51.3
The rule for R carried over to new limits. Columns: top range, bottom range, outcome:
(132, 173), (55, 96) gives 0.98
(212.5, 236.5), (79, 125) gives 0.95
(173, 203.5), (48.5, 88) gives 1.04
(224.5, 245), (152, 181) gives 1.09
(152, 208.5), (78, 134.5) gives 0.91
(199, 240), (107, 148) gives 1.03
